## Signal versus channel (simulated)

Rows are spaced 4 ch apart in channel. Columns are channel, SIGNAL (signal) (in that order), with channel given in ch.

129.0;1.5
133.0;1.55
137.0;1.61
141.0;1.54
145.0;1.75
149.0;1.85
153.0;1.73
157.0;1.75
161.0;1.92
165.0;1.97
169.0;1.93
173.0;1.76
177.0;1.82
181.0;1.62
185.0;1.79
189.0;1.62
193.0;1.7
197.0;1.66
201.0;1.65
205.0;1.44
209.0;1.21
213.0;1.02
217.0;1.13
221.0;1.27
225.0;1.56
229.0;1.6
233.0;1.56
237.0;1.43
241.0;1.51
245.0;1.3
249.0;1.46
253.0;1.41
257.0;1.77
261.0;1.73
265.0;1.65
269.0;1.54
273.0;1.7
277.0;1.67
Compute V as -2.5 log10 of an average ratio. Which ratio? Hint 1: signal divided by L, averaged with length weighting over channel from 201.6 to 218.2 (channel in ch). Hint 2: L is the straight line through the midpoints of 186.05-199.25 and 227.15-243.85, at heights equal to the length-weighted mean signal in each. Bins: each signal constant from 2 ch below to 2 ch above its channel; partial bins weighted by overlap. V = 0.28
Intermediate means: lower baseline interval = 1.67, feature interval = 1.24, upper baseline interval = 1.51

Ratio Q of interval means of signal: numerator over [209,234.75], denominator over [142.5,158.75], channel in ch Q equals 0.8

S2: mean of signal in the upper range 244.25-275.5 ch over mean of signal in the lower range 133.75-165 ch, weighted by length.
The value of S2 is 0.91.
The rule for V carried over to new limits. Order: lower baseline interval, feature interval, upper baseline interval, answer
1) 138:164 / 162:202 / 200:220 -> -0.17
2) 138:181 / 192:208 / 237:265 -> 0.06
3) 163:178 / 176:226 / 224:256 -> 0.15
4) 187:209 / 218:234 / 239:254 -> 0.01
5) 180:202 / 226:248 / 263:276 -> 0.12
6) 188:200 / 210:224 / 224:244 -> 0.32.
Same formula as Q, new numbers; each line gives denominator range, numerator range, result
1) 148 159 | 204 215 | 0.68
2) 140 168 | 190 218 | 0.79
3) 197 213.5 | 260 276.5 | 1.18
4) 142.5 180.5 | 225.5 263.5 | 0.84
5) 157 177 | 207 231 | 0.69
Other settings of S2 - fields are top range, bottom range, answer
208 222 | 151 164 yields 0.63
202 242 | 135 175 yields 0.77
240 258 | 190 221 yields 1.05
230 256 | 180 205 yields 0.88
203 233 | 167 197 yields 0.77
